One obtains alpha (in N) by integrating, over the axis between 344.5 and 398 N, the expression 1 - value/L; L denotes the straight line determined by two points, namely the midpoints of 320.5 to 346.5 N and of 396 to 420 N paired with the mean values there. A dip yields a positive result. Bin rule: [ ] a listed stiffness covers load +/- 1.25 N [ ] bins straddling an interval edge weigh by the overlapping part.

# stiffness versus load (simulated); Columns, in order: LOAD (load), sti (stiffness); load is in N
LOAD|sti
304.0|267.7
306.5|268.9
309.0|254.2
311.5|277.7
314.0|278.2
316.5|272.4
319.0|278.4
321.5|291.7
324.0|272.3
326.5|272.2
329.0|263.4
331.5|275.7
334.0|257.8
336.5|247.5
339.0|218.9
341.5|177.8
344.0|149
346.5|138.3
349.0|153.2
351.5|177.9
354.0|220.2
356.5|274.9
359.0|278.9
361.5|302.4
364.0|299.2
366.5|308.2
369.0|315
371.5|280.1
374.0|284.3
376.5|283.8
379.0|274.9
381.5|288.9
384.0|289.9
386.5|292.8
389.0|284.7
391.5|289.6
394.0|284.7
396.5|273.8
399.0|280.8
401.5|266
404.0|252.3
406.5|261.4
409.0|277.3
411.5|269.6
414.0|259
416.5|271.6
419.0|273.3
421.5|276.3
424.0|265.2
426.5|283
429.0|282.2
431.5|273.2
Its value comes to -2.4 N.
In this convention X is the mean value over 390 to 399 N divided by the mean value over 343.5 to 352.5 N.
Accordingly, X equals 1.8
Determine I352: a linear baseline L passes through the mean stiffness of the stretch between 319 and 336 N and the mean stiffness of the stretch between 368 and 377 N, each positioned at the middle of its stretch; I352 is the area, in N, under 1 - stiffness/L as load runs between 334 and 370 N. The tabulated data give 6.3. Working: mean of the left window 272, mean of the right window 291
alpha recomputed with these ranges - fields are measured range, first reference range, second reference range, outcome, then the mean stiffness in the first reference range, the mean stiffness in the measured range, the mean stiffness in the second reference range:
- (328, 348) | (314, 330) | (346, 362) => 2.8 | 275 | 215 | 221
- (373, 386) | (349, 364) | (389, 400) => -0.8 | 247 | 285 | 283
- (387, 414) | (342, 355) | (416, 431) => -3.6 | 167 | 274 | 275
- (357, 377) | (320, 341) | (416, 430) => -2.1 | 260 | 294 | 275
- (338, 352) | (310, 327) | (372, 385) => 5.6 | 277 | 168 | 284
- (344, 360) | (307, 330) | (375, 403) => 4.4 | 273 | 202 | 282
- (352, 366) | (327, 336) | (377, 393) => 0.2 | 265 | 272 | 287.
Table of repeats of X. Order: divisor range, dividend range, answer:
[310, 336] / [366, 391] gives 1.06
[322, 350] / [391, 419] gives 1.22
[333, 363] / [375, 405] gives 1.29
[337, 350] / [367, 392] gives 1.68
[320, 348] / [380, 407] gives 1.20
